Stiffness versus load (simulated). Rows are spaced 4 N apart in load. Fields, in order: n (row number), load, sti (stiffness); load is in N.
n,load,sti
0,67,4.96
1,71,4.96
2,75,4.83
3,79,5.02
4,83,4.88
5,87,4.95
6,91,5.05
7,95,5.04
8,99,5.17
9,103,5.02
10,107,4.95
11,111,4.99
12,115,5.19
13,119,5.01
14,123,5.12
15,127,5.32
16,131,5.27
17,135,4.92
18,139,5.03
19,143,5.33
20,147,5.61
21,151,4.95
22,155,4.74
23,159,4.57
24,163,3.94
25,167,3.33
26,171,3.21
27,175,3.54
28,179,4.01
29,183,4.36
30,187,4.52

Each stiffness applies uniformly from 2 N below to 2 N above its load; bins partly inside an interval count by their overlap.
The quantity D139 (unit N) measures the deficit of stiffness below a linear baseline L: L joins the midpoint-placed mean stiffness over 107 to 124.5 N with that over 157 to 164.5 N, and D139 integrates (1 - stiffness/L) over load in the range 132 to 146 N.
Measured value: -1.5 N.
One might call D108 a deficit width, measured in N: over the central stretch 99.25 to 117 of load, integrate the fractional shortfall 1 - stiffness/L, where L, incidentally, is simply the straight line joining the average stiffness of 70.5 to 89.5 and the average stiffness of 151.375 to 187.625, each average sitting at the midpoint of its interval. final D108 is -1.52 N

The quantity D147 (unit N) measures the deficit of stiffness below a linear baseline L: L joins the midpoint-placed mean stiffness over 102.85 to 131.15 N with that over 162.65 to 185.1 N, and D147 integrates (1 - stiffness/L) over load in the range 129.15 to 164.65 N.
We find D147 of -4.5 N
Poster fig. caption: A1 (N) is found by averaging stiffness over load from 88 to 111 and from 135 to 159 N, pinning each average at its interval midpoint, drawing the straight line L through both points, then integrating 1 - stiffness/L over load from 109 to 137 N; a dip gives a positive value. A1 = -0.4 N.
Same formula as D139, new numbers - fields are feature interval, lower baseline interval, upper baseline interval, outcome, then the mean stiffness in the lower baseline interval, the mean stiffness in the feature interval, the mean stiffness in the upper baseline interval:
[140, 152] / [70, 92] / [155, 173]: -3.51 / 4.94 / 5.3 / 3.87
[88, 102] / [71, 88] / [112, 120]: -0.21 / 4.92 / 5.07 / 5.1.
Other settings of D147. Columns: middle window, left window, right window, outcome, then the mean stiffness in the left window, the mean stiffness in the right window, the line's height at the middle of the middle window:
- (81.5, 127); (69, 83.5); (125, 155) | -0.1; 4.93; 5.17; 5.04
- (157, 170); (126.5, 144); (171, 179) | 0.5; 5.15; 3.57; 4.03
